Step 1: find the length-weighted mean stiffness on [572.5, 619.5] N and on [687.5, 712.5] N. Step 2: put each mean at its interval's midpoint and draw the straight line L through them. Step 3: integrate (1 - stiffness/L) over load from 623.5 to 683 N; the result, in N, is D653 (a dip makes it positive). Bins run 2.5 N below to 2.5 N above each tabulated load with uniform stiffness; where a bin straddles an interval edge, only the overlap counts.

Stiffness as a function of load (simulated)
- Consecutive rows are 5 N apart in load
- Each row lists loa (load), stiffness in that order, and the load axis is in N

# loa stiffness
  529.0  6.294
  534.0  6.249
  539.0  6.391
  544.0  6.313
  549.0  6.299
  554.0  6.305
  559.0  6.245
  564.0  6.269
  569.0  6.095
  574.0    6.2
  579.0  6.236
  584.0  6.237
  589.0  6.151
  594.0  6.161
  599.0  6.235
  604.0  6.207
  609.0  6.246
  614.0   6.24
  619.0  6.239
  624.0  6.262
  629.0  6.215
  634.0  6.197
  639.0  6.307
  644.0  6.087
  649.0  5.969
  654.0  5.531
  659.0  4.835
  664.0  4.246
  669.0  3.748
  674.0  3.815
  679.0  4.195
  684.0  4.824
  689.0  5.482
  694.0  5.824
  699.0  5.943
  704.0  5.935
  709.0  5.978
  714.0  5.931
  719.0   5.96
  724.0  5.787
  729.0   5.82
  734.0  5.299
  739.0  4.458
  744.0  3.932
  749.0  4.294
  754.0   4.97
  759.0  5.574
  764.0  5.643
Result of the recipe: 7.7 N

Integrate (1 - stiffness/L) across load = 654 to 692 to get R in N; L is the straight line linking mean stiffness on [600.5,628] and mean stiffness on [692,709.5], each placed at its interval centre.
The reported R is 9.3 N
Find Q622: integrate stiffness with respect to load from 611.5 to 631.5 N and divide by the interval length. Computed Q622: 6.24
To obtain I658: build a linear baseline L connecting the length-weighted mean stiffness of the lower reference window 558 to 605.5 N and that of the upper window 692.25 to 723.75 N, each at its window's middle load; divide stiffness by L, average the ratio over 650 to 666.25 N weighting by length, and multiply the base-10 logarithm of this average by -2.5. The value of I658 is 0.21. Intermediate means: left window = 6.2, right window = 5.92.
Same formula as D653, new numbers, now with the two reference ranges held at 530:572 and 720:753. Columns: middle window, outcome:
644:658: -0.34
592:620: -1.59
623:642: -1.78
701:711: -1.47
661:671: 2.60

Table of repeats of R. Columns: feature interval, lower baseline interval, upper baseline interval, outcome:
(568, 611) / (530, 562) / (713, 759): -1.2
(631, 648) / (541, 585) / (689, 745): -0.8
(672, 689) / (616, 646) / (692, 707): 4.3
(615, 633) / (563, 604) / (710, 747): -0.9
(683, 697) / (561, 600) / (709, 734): 1.1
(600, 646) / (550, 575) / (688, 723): -1.1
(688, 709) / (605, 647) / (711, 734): 0.3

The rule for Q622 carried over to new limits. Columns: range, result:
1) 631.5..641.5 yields 6.25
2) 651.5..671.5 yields 4.59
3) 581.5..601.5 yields 6.2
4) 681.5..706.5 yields 5.6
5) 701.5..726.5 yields 5.92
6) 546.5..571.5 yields 6.24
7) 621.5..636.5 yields 6.22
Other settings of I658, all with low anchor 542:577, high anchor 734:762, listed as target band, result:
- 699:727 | -0.18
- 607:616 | -0.08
